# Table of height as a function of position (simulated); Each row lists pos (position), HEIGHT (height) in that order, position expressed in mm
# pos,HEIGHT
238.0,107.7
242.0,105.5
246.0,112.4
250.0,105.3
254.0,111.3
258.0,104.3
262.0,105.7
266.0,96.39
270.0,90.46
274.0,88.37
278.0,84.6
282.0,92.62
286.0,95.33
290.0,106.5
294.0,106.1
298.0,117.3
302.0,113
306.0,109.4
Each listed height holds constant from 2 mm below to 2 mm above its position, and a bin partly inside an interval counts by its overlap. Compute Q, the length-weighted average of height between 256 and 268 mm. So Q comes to 102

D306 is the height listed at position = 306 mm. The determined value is 109.4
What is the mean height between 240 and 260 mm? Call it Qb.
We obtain 108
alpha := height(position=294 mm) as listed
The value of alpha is 106.1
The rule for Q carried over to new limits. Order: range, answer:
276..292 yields 94.8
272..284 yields 88.5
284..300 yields 106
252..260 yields 108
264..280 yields 90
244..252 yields 109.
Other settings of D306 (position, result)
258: 104.3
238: 107.7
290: 106.5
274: 88.37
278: 84.6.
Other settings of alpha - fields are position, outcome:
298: 117.3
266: 96.39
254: 111.3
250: 105.3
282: 92.62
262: 105.7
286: 95.33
